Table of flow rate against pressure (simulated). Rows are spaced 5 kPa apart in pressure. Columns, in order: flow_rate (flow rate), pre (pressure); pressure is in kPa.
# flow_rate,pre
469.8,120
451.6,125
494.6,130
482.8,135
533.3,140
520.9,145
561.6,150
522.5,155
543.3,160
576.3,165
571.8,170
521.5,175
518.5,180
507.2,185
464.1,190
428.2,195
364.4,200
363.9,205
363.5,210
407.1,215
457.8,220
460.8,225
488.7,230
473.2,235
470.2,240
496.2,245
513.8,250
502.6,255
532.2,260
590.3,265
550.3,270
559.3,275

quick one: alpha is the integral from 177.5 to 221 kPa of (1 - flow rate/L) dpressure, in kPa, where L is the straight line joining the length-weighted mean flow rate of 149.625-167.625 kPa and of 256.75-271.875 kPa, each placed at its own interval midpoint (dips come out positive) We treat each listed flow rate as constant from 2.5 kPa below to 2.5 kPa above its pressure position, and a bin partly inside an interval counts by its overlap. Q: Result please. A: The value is 9.6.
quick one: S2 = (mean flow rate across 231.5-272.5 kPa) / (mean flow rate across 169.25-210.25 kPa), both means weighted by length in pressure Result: 1.1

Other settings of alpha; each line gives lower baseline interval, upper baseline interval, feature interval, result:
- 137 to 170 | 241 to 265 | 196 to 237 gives 8.1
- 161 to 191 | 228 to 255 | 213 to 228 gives 1.7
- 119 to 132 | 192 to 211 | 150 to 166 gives -4.2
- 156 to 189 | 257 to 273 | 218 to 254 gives 4.5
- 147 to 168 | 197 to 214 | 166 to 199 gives -3.0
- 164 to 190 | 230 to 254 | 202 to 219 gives 4.1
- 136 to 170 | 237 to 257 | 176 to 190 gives 0.6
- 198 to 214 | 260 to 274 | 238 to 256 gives 0.1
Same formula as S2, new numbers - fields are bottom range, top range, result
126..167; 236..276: 1.00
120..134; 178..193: 1.04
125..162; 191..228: 0.79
